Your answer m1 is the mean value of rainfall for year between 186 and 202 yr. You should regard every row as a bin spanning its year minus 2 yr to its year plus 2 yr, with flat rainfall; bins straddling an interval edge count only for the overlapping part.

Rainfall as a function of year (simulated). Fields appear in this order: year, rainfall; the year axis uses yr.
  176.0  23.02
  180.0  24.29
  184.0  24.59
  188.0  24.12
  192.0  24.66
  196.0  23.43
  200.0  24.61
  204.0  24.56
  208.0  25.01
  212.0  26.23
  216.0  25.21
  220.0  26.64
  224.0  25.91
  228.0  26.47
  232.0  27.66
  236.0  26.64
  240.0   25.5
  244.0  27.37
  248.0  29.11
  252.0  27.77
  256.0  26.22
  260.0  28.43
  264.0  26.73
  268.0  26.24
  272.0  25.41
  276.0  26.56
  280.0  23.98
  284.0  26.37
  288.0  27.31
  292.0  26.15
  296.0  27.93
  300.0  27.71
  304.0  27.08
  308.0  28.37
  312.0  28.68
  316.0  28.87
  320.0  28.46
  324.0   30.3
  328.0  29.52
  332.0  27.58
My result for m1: 24.2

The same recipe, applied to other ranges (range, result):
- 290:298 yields 27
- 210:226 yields 26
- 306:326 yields 28.9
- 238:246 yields 26.4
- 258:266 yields 27.6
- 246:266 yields 27.7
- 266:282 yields 25.5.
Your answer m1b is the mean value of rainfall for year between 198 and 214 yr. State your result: 25.1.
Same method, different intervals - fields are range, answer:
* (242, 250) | 28.2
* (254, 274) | 26.6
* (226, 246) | 26.7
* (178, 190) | 24.3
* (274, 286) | 25.6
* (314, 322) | 28.7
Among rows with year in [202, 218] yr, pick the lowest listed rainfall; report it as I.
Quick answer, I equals 24.56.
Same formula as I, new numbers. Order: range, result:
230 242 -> 25.5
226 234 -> 26.47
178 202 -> 23.43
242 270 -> 26.22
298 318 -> 27.08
